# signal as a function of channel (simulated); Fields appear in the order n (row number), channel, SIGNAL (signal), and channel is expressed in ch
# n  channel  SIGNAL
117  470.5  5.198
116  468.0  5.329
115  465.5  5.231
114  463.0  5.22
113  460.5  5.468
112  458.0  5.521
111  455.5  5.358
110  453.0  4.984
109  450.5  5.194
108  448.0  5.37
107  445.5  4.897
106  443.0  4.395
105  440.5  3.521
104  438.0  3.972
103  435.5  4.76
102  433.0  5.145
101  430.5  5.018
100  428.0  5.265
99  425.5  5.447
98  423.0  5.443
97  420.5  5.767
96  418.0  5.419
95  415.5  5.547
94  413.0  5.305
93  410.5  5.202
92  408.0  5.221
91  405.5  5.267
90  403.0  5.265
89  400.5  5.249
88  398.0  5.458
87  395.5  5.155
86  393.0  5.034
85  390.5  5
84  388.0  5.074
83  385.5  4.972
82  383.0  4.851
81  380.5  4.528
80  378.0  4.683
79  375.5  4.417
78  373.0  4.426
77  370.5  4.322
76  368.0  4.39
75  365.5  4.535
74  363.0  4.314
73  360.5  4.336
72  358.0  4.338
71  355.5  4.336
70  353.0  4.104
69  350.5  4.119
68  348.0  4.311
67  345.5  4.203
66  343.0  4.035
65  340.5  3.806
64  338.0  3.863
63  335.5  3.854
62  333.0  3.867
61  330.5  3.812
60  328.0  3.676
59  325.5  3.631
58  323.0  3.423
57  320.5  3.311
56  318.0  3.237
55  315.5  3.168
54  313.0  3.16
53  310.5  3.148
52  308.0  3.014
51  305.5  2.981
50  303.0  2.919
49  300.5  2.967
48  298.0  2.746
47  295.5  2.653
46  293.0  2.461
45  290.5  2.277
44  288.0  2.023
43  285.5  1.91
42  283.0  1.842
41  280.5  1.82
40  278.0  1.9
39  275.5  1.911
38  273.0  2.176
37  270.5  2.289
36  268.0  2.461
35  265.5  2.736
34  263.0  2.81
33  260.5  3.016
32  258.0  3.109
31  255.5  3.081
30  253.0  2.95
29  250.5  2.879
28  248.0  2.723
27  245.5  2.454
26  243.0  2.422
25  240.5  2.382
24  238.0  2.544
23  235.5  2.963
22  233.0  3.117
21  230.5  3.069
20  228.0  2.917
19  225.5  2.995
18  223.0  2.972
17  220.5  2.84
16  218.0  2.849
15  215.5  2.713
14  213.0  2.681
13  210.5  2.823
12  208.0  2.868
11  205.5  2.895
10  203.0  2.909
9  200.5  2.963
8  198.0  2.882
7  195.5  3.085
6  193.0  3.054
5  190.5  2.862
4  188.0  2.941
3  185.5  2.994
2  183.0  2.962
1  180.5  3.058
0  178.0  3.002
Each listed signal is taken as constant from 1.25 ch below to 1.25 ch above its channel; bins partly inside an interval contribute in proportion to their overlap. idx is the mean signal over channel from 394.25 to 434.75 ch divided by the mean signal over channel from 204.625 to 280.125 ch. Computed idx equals 2.0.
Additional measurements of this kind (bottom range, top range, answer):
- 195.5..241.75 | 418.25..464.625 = 1.77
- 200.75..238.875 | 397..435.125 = 1.85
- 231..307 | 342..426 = 1.89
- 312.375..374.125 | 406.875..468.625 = 1.30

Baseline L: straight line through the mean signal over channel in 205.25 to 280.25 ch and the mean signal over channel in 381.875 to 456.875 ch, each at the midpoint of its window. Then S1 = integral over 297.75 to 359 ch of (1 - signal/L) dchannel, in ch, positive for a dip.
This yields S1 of 4.2 ch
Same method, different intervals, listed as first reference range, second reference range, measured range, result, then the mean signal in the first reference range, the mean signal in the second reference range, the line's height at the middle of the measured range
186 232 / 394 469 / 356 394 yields -0.2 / 2.91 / 5.15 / 4.58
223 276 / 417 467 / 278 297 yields 6.3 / 2.73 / 5.07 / 3.19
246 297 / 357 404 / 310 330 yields 0.6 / 2.45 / 4.75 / 3.48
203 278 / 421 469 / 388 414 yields -3.8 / 2.73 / 5.04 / 4.54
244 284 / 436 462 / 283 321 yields 3.2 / 2.51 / 4.87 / 3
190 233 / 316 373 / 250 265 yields 1.4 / 2.91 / 3.99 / 3.28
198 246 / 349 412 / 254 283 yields 7.8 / 2.82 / 4.74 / 3.38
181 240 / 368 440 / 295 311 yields 4.1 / 2.9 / 5.02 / 3.91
